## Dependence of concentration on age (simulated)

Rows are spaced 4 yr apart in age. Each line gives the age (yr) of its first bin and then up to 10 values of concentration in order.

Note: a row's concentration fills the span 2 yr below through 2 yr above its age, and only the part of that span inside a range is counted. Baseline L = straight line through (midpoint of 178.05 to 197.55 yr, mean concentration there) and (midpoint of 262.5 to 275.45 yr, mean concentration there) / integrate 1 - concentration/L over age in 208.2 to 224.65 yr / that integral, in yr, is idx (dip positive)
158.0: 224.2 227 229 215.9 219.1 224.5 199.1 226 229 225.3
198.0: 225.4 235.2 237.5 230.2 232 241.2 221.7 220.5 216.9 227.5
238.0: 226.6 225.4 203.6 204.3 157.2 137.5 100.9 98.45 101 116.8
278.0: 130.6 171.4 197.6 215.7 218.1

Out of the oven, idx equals -4.7 yr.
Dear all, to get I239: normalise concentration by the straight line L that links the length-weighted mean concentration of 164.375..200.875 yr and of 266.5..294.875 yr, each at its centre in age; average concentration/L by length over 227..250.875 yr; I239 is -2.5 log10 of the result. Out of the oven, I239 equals -0.18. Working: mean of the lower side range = 222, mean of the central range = 218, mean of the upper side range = 159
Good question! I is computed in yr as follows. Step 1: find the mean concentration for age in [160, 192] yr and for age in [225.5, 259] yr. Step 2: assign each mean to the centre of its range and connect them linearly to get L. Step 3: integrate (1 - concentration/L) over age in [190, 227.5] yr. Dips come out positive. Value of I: -3.1 yr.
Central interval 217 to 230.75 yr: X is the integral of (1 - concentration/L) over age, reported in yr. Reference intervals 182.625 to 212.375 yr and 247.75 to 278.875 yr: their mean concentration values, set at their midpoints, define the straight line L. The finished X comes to -2.5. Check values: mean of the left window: 228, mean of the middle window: 225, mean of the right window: 131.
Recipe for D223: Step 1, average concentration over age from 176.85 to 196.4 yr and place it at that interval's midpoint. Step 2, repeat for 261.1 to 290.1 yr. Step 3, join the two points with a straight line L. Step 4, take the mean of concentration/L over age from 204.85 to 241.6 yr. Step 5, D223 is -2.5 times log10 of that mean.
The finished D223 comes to -0.22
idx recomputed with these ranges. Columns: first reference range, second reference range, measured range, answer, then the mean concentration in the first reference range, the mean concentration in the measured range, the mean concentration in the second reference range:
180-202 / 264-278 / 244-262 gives -4.2 yr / 222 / 167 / 109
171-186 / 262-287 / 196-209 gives -2.5 yr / 216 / 233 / 131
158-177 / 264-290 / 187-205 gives -2.4 yr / 223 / 229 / 142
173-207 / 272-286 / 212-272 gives -1.8 yr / 224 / 188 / 148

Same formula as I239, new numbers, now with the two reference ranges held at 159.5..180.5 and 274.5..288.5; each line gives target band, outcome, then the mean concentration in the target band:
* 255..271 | 0.46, 113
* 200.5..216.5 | -0.16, 234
